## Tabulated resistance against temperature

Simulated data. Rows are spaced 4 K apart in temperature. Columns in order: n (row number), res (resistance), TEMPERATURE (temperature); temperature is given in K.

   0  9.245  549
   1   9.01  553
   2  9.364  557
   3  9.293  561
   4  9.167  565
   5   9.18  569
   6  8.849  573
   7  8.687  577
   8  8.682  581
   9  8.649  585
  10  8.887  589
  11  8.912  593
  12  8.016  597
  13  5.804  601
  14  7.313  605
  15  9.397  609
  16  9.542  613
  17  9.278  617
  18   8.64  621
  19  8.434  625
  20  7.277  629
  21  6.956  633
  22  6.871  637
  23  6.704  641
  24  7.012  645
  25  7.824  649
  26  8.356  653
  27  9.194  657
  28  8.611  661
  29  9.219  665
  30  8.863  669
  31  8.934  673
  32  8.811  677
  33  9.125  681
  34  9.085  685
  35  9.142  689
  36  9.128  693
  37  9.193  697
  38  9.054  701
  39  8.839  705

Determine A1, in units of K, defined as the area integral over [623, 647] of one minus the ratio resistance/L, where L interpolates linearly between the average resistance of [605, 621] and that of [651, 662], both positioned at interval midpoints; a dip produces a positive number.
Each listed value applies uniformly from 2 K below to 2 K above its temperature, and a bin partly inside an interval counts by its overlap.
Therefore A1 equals 4.5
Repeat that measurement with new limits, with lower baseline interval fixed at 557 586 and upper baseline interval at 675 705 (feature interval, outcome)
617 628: 0.55 K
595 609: 2.51 K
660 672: 0.16 K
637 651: 2.93 K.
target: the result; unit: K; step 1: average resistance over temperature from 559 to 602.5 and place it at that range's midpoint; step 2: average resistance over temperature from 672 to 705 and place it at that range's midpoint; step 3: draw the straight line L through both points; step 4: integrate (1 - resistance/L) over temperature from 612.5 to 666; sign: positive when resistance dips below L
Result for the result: 4.61 K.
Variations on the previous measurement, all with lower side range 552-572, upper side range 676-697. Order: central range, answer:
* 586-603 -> 2.3 K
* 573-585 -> 0.6 K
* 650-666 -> 0.6 K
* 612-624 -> 0.1 K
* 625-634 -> 1.7 K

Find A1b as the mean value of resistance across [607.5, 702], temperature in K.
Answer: 8.52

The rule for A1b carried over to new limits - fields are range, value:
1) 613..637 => 8.13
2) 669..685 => 8.96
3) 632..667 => 7.89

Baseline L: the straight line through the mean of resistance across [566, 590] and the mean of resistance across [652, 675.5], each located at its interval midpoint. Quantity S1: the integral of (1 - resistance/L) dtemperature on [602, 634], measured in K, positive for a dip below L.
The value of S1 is 1.9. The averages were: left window 8.83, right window 8.88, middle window 8.32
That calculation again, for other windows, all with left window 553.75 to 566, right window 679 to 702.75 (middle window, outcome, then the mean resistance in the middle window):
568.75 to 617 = 3.78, 8.5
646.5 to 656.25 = 1.05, 8.18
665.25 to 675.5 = 0.22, 8.95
